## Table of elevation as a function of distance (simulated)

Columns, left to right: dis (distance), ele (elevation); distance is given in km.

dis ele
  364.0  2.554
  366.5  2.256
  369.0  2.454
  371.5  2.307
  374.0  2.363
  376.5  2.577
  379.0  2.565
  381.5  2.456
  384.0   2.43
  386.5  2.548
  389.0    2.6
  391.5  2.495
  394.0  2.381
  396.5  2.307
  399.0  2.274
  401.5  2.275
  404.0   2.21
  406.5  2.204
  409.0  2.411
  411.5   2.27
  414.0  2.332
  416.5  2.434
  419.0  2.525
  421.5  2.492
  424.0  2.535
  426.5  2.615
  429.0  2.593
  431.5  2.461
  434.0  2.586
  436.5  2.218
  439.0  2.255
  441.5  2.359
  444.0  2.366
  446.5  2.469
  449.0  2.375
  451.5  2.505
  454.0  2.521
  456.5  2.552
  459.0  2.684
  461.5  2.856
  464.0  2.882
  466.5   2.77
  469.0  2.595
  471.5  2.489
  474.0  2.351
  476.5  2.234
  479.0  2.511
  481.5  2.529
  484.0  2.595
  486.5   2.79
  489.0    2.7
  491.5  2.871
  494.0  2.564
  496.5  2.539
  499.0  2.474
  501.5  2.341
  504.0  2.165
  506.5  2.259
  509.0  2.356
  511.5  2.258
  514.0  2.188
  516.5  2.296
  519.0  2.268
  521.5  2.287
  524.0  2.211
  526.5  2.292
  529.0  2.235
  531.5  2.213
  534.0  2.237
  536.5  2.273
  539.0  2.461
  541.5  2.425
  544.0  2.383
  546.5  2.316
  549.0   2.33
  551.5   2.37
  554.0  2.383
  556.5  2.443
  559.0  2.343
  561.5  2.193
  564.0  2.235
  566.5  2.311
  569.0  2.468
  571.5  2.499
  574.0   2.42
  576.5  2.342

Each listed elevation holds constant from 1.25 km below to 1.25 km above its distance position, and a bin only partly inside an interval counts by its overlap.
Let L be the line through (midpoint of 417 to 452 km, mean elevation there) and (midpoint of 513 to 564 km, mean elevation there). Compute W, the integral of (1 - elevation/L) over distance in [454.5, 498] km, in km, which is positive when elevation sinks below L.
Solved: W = -4.04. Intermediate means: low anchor 2.45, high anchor 2.31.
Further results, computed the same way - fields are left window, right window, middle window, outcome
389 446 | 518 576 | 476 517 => -1.8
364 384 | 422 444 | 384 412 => 0.8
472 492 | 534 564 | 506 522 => 1.2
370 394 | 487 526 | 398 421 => 1.2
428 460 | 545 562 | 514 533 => 1.0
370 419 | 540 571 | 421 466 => -2.6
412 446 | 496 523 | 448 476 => -2.4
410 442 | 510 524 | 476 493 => -2.2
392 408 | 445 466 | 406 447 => 0.3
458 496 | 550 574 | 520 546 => 1.6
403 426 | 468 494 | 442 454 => 0.2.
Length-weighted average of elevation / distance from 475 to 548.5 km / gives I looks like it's 2.39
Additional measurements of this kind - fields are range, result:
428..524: 2.47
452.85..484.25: 2.58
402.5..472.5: 2.48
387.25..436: 2.42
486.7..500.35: 2.64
